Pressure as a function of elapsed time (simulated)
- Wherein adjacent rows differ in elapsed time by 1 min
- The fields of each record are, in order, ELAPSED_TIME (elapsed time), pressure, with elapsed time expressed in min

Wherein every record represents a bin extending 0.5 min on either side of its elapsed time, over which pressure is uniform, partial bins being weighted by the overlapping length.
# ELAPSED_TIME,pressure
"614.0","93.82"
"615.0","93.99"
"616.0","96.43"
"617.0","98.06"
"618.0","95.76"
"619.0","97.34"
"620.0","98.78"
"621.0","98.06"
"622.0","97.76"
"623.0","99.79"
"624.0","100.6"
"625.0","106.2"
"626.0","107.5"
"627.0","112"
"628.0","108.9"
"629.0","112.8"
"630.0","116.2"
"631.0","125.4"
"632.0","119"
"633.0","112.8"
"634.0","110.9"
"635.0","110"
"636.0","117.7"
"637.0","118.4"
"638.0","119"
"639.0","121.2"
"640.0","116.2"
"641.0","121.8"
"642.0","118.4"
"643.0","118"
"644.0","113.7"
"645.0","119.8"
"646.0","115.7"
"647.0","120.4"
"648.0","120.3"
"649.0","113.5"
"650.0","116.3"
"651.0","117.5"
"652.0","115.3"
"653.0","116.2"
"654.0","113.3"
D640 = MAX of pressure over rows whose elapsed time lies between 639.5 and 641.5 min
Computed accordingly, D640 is 121.8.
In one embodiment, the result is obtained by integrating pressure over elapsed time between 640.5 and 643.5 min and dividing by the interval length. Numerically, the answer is 119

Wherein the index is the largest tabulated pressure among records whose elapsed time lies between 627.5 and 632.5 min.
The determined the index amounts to 125.4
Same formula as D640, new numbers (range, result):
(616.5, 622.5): 98.78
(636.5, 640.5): 121.2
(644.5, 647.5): 120.4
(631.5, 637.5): 119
